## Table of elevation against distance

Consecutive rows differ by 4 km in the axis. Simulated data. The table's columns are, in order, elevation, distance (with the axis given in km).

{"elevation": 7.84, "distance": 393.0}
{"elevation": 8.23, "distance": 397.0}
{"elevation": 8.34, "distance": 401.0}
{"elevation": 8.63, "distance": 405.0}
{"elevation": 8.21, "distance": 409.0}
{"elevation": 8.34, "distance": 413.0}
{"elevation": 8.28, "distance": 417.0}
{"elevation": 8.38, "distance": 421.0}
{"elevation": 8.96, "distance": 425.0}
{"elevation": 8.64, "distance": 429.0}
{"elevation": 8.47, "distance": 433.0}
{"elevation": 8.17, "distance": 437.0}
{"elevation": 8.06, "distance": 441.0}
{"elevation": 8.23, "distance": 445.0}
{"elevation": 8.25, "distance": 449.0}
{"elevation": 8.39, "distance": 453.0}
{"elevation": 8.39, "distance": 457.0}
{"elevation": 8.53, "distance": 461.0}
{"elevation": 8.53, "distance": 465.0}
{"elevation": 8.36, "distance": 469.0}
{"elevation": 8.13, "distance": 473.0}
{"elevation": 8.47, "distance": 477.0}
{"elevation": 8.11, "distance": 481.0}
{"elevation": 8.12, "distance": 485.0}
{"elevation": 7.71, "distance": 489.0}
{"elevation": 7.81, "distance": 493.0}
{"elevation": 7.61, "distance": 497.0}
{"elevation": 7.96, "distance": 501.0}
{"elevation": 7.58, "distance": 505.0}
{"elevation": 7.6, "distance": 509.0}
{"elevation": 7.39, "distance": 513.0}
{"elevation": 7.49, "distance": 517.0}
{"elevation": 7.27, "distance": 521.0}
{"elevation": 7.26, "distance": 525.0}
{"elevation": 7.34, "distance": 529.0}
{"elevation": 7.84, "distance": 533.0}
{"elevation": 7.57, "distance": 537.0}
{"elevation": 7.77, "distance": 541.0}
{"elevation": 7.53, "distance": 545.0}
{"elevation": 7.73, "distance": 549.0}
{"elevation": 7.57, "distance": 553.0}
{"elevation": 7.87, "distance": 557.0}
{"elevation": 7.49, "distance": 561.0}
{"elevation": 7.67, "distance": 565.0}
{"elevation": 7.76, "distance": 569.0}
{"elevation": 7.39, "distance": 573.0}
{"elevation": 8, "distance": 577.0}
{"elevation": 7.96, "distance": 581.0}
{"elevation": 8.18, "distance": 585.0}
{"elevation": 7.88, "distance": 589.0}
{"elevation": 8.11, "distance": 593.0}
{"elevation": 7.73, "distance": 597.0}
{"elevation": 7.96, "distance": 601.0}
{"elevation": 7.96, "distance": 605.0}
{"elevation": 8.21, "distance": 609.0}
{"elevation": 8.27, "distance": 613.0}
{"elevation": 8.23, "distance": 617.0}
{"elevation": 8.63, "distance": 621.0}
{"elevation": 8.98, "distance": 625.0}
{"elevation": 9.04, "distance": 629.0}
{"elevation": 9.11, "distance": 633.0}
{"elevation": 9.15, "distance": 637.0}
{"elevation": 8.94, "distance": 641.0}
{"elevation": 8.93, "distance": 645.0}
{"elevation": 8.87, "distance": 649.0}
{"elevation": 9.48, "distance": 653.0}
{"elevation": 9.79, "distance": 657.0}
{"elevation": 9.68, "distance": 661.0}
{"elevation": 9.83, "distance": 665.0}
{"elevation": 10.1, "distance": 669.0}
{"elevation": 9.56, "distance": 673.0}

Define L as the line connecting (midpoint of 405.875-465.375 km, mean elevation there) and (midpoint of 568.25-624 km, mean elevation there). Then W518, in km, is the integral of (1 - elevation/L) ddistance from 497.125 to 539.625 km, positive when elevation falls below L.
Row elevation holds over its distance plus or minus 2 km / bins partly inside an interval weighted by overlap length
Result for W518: 3.5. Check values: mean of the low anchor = 8.39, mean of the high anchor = 8.04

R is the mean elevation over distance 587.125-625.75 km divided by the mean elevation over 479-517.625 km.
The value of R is 1.05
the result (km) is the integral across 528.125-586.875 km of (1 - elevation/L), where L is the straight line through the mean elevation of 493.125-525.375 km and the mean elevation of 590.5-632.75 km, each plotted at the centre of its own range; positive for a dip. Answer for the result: 1.5 km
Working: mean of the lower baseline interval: 7.55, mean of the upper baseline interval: 8.34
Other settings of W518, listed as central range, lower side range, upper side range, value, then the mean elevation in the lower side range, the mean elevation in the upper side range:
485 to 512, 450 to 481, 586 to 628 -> 2.0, 8.38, 8.22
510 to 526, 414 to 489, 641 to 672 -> 2.5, 8.34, 9.49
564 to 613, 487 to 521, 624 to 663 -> 3.8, 7.62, 9.2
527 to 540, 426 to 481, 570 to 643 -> 1.1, 8.36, 8.31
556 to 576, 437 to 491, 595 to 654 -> 2.0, 8.25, 8.62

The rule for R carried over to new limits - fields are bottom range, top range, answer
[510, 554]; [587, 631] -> 1.10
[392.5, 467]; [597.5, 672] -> 1.07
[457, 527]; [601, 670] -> 1.14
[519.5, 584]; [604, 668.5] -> 1.18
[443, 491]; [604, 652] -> 1.06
